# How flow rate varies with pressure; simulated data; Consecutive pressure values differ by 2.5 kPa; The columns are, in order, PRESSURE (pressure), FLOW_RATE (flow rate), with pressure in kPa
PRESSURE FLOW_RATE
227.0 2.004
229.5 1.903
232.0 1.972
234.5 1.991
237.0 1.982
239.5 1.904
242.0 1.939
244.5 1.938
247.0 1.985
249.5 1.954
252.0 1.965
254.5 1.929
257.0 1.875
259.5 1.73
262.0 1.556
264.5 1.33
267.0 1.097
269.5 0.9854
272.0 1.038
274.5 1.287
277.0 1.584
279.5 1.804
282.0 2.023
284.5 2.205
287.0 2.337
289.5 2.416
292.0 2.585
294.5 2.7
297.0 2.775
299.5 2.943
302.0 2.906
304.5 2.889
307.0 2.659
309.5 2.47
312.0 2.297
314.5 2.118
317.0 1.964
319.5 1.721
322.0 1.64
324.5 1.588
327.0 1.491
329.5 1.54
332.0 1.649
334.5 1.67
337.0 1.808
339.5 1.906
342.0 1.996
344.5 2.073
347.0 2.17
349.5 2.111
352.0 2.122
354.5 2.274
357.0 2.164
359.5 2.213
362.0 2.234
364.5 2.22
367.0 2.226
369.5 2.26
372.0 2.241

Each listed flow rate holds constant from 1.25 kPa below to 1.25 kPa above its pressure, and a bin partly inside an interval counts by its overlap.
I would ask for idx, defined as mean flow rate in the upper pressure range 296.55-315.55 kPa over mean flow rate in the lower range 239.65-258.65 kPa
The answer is 1.4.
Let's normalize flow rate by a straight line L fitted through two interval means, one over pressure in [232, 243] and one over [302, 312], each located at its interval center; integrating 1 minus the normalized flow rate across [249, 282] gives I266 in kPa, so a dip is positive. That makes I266 9.9 kPa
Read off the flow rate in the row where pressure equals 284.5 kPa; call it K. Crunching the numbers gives 2.205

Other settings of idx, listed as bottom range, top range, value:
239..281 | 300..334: 1.27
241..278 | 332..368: 1.28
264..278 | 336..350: 1.66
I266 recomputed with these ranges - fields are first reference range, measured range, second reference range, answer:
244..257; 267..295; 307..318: 3.6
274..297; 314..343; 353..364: 6.0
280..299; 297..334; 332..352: 1.1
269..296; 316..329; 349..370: 2.6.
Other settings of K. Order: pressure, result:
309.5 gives 2.47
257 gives 1.875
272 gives 1.038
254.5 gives 1.929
